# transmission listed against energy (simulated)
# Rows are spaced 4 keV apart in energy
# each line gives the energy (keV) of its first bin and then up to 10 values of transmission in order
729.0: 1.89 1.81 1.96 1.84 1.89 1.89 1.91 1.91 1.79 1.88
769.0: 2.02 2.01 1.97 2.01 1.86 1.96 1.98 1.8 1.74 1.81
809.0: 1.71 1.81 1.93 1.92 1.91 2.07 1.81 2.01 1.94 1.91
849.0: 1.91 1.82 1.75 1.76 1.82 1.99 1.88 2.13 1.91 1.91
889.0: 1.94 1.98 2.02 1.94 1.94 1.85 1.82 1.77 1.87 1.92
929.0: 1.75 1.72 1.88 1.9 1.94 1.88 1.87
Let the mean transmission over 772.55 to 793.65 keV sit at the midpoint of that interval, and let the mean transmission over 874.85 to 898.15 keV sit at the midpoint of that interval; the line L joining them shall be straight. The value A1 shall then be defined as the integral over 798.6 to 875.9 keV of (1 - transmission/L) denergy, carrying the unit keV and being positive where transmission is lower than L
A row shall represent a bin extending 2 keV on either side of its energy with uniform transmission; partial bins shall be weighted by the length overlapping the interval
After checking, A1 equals 3.9 keV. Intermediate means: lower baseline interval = 1.96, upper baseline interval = 1.98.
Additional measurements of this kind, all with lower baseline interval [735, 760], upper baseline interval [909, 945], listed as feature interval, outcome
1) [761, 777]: -0.5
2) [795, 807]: 0.6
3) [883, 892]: -0.4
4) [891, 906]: -1.0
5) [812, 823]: -0.1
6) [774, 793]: -0.7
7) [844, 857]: 0.0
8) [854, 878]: -0.2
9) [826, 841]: -0.7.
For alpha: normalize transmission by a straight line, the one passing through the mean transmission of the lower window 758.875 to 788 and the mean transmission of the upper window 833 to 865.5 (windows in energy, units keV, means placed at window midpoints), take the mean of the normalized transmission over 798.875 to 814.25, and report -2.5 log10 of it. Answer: 0.08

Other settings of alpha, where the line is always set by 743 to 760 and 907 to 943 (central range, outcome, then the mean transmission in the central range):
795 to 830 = 0.013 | 1.85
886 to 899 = -0.075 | 1.97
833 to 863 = -0.005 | 1.87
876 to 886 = -0.073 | 1.98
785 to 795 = -0.039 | 1.95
